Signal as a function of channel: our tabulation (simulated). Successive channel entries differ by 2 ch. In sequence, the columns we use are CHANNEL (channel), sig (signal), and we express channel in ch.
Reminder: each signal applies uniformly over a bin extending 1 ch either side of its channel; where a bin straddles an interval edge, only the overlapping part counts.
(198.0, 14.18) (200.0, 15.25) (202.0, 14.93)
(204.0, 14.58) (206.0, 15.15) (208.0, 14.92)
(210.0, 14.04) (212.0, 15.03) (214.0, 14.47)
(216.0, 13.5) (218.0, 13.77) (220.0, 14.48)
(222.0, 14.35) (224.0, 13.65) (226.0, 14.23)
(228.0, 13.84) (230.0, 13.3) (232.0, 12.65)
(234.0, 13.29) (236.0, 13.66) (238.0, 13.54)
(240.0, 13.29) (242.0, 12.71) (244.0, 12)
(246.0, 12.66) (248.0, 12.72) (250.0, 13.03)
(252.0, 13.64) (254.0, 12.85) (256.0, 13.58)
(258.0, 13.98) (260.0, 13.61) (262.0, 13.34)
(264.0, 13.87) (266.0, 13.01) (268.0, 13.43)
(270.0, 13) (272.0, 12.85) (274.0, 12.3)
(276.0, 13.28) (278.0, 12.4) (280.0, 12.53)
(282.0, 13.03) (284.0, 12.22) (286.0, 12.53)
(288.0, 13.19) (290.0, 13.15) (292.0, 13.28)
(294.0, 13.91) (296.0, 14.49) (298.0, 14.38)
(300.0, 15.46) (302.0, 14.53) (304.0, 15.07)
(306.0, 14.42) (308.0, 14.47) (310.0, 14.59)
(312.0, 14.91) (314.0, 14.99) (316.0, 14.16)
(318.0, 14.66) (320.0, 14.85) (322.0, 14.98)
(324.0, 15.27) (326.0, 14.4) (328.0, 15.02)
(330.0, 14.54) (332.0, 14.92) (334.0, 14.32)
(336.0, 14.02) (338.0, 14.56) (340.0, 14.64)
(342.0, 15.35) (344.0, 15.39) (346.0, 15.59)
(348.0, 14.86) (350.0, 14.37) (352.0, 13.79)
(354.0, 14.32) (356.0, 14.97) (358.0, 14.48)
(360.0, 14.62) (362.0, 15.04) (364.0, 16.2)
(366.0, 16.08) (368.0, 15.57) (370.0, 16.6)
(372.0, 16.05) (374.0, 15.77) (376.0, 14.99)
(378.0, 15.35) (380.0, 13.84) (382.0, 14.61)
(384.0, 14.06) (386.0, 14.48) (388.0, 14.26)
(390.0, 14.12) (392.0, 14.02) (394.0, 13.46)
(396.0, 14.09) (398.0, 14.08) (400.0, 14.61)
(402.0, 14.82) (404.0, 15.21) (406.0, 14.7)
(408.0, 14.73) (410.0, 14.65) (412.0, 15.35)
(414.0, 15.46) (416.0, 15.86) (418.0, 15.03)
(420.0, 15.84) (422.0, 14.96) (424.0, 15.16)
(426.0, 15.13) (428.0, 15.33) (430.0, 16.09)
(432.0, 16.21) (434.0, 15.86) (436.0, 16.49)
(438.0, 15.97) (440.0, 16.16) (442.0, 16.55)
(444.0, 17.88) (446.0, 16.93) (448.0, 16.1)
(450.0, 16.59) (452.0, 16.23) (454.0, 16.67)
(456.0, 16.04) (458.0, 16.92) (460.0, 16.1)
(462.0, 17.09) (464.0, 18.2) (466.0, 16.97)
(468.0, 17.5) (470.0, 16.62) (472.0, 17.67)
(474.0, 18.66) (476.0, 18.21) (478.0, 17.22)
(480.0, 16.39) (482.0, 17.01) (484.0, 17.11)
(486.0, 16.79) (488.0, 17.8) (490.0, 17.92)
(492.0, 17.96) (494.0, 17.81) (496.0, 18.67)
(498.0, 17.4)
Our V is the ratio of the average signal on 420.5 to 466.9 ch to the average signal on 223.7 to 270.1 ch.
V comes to 1.23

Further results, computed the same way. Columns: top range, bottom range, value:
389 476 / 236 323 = 1.17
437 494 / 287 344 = 1.17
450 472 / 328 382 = 1.12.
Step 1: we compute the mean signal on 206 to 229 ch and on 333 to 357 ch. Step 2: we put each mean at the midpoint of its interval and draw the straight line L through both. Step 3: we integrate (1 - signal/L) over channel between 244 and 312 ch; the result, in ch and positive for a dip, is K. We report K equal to 4.6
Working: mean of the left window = 14.2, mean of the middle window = 13.5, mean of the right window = 14.7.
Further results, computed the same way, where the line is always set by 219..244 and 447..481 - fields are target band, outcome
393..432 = 3.0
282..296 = 1.2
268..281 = 1.3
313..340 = 0.5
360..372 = -0.2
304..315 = 0.0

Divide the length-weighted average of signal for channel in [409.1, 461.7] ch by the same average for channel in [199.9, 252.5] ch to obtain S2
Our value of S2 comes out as 1.2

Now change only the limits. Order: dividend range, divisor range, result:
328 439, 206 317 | 1.10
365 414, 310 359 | 1.01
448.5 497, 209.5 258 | 1.28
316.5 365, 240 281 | 1.13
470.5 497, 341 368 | 1.17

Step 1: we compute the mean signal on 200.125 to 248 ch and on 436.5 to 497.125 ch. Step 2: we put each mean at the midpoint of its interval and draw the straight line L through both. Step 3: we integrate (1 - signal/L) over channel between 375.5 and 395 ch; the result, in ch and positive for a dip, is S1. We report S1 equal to 2.1 ch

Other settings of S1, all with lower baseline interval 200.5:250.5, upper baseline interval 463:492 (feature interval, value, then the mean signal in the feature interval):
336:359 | 1.2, 14.7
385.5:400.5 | 1.9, 14.1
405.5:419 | 1.1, 15.1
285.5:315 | 1.2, 14.3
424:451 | 1.1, 16.2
